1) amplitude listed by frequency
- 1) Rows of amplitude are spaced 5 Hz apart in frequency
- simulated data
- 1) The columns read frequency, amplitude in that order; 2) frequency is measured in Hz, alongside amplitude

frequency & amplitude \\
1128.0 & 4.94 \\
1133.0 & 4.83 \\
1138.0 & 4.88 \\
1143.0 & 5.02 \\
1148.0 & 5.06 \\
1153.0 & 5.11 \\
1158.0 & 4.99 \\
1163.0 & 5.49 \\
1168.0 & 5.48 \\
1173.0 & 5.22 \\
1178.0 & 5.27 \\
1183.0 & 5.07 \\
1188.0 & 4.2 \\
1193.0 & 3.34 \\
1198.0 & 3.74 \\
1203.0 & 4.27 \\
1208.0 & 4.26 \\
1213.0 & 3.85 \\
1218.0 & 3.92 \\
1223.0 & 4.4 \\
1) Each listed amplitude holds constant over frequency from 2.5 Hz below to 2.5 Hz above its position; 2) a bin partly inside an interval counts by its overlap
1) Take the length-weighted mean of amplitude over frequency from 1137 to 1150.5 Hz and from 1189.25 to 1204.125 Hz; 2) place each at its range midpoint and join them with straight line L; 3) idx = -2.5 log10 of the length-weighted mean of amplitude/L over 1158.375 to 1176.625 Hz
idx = -0.20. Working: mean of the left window 5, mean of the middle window 5.34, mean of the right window 3.77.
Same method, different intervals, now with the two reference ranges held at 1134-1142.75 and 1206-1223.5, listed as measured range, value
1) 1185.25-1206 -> 0.097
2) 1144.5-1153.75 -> -0.063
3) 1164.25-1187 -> -0.157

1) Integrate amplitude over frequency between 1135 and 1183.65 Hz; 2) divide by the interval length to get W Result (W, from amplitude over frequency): 5.16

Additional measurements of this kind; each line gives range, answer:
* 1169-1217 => 4.38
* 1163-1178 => 5.36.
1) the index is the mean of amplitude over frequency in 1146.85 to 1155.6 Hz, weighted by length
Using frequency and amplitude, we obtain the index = 5.09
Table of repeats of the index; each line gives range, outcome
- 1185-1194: 3.91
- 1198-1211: 4.15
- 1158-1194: 4.94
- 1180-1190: 4.69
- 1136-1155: 5.02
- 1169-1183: 5.24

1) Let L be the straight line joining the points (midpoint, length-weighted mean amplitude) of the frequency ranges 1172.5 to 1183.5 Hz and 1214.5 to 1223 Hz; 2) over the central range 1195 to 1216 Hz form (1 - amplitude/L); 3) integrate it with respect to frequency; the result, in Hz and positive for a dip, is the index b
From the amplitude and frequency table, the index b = 1.9 Hz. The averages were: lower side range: 5.2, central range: 4.01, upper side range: 4.05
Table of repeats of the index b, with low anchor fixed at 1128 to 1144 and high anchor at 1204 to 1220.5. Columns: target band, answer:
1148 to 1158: -0.76 Hz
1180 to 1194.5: 0.09 Hz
